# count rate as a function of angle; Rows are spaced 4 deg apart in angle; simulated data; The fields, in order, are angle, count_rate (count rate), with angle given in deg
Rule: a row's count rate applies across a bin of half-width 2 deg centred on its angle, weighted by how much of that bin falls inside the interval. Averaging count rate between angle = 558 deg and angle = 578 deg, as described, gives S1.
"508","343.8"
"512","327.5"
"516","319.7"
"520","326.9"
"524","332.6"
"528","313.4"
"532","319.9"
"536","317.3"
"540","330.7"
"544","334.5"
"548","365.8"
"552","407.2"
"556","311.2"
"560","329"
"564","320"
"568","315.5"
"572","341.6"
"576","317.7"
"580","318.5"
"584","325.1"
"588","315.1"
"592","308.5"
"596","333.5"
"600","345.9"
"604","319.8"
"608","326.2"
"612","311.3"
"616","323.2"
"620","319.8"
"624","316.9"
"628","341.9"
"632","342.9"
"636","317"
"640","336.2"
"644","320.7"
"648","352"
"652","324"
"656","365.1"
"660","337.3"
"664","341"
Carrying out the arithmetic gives 325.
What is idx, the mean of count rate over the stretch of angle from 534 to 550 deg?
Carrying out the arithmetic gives 337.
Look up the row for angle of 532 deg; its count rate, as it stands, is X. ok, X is 319.9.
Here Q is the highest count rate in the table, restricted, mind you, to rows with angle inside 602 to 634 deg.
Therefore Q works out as 342.9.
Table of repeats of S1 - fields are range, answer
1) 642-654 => 332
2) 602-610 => 323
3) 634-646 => 325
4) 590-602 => 329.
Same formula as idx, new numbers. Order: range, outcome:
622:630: 329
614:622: 322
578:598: 320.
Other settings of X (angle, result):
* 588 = 315.1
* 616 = 323.2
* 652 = 324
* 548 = 365.8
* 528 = 313.4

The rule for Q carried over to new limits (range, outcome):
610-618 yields 323.2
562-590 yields 341.6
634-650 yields 352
